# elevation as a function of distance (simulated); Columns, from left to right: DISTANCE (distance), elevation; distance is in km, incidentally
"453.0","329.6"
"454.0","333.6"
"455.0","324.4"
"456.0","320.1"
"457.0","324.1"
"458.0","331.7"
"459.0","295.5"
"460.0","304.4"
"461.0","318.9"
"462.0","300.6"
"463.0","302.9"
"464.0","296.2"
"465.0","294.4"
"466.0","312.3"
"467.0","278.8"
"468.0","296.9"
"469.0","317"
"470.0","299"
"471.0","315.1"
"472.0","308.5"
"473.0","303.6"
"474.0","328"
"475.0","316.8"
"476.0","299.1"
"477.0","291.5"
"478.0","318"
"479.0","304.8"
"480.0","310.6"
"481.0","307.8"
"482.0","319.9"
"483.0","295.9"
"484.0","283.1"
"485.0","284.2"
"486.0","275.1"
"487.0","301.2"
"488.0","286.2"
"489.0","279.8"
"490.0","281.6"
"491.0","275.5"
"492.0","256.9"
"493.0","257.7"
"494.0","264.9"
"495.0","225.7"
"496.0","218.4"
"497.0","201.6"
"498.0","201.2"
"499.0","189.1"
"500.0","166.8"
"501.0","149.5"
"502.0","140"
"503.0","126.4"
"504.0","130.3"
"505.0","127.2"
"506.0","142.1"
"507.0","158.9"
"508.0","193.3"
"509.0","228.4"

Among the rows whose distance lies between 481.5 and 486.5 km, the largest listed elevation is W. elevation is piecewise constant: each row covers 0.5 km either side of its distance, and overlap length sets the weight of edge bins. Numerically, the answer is 319.9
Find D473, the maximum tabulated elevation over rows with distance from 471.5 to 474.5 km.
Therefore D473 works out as 328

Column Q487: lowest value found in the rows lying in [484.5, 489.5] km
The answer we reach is 275.1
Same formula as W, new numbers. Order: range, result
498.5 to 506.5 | 189.1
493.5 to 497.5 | 264.9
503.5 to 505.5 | 130.3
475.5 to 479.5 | 318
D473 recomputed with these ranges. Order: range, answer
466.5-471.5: 317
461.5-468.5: 312.3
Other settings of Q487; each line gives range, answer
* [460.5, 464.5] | 296.2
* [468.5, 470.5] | 299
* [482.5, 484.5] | 283.1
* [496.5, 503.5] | 126.4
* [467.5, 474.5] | 296.9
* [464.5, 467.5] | 278.8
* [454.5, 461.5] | 295.5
